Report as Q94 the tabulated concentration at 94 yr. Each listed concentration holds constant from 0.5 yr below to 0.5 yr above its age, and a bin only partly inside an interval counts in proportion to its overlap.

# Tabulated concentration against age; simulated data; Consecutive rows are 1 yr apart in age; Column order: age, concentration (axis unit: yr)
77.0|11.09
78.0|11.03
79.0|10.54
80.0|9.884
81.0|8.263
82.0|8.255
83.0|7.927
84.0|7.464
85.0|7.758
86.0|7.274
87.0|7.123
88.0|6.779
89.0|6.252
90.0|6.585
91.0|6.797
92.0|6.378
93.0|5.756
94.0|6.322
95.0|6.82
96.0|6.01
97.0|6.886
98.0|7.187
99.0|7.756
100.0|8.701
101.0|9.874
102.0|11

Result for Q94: 6.322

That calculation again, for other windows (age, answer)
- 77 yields 11.09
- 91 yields 6.797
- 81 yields 8.263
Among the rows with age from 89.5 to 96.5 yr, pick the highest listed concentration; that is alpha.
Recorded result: 6.82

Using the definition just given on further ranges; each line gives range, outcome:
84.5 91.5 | 7.758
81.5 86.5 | 8.255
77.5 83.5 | 11.03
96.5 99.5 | 7.756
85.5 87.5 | 7.274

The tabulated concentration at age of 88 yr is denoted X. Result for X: 6.779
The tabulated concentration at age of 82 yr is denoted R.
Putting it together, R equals 8.255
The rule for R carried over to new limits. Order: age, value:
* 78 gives 11.03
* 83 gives 7.927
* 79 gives 10.54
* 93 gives 5.756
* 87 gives 7.123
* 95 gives 6.82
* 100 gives 8.701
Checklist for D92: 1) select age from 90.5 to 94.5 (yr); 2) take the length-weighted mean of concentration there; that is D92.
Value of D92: 6.31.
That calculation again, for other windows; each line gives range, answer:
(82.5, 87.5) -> 7.51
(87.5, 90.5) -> 6.54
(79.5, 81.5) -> 9.07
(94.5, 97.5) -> 6.57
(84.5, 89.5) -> 7.04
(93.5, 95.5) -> 6.57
